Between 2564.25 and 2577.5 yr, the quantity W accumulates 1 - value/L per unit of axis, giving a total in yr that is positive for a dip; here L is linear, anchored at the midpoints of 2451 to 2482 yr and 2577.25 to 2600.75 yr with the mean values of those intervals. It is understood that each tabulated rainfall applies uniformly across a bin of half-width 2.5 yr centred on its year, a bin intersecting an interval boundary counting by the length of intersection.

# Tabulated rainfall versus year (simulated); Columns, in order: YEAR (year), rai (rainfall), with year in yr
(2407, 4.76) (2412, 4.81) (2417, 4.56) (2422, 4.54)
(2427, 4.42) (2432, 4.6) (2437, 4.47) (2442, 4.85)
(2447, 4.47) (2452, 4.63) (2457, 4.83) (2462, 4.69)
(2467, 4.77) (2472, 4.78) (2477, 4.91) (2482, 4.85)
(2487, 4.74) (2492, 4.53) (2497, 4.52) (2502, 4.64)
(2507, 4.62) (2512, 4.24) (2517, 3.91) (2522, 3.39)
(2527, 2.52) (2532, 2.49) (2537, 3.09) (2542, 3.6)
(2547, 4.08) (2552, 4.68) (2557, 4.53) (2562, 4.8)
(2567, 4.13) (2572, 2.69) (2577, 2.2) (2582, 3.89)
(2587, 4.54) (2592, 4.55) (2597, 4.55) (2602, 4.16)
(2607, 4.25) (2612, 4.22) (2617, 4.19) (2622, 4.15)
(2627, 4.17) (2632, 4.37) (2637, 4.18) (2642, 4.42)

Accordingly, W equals 3.41 yr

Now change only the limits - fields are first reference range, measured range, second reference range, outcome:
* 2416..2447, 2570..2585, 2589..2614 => 4.8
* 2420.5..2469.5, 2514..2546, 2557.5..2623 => 7.9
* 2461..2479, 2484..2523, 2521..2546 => -4.9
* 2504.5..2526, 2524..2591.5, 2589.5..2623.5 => 7.4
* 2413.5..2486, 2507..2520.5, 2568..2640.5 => 0.9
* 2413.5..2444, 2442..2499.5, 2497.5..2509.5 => -1.4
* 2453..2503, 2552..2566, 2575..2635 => -0.9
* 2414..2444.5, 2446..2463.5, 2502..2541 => -1.5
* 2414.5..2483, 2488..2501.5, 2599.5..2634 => -0.1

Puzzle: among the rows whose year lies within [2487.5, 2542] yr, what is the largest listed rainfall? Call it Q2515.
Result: 4.64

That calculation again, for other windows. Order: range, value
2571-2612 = 4.55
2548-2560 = 4.68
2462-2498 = 4.91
